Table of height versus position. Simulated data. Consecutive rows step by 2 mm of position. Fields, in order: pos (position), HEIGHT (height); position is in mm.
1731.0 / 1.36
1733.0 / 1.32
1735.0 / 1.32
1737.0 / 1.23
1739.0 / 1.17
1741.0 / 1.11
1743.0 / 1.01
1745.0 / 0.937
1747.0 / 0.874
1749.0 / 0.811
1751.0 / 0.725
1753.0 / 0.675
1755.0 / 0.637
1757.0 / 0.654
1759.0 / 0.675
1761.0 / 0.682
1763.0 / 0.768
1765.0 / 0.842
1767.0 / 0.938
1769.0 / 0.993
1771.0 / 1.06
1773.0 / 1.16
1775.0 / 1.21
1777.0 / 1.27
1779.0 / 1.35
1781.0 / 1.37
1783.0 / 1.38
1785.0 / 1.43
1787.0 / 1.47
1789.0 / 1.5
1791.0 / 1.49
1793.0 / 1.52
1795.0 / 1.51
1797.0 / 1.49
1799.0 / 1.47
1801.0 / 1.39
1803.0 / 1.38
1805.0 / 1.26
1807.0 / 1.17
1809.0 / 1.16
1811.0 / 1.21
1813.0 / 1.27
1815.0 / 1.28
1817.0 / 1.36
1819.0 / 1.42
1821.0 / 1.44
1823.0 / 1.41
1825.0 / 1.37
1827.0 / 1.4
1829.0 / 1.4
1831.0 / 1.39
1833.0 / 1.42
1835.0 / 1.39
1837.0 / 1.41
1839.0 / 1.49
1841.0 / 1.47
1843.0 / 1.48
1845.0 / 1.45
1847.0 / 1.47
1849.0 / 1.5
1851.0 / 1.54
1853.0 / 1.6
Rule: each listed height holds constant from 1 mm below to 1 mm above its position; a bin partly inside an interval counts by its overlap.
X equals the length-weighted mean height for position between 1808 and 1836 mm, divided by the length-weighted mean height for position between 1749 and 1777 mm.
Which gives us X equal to 1.57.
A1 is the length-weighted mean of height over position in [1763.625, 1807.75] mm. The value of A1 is 1.3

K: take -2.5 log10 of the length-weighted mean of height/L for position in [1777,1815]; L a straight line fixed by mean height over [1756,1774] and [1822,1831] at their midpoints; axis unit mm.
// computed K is -0.22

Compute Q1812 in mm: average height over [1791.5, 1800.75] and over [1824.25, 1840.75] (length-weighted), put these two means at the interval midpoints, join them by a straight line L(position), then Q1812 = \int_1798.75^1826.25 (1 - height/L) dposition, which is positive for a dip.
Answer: 2.4 mm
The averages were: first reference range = 1.49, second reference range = 1.41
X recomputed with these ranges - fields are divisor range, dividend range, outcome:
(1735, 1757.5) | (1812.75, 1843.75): 1.53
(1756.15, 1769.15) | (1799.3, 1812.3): 1.63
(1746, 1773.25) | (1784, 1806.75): 1.77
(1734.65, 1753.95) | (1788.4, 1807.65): 1.46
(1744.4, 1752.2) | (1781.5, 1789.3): 1.73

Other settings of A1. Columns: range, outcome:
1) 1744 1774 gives 0.829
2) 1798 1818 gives 1.29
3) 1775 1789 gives 1.38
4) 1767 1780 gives 1.16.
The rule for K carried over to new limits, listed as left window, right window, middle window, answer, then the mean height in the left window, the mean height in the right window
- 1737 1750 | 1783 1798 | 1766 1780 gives 0.148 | 1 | 1.48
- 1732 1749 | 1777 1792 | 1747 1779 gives 0.391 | 1.1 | 1.42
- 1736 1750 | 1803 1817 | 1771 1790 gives -0.163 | 1.02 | 1.25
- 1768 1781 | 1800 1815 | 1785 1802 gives -0.197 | 1.19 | 1.26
